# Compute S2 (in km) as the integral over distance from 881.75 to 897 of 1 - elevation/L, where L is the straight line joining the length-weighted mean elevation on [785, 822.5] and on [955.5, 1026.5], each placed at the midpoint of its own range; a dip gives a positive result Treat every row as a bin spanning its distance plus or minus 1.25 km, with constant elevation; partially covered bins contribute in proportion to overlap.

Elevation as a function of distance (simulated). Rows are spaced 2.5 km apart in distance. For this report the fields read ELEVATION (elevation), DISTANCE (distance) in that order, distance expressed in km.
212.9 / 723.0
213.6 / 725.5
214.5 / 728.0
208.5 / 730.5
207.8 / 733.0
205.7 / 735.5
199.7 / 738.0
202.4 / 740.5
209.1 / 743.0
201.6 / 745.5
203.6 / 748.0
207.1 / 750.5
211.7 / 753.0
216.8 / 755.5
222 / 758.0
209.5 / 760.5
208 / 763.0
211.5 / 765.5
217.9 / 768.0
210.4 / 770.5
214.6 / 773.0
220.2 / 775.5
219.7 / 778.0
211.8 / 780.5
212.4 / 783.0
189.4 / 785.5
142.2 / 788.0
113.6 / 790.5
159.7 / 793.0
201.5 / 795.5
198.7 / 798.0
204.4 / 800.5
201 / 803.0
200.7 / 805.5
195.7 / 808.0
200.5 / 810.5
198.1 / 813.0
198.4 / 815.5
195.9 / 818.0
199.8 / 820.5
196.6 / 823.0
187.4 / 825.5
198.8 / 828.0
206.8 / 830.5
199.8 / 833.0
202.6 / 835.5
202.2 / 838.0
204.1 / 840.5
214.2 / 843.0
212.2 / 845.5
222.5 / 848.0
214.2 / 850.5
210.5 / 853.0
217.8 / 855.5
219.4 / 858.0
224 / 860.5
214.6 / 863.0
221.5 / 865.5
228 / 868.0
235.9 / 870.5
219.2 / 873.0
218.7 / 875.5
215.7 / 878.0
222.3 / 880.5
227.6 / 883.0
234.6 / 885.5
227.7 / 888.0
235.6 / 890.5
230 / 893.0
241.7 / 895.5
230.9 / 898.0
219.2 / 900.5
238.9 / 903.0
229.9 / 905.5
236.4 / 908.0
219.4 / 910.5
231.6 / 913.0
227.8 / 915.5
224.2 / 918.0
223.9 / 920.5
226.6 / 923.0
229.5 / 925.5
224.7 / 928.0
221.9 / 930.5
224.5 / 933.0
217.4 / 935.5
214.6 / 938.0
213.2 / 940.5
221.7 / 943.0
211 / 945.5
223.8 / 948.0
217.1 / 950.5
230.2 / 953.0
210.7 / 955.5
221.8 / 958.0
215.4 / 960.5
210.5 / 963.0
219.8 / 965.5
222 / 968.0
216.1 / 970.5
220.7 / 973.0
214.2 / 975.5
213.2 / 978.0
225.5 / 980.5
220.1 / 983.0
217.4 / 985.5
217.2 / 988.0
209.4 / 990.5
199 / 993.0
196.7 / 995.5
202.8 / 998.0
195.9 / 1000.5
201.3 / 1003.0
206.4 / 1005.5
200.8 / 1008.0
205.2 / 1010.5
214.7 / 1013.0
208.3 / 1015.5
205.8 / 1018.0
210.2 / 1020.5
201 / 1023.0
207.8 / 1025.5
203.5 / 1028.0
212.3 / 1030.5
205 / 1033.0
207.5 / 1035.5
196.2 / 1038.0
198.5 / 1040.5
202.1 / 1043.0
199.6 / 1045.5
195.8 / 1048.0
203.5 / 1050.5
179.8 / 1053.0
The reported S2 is -2.71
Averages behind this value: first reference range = 187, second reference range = 211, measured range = 233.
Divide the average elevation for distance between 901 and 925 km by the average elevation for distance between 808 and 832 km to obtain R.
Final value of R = 1.15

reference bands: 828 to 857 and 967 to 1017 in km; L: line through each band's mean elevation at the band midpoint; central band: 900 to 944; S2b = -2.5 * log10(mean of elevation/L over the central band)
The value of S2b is -0.075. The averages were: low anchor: 209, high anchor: 210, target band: 225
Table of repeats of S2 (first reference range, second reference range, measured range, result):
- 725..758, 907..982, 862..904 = -2.0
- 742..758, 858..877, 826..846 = 1.4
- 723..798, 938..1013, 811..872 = -0.8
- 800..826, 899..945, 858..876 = -1.0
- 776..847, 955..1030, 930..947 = -1.0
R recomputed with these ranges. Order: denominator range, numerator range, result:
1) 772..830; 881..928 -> 1.18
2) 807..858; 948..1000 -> 1.05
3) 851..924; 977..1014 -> 0.92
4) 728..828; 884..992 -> 1.11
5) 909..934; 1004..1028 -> 0.92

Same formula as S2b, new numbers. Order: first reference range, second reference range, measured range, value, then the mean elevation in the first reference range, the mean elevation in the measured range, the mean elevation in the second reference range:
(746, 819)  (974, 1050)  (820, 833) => 0.018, 200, 198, 206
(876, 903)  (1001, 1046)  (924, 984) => -0.010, 229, 219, 205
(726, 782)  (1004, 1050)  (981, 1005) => -0.010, 211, 207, 204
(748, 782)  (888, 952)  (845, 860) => 0.018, 214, 217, 225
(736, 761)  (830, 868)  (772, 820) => 0.091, 208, 194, 213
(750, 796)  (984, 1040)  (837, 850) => -0.052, 200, 211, 206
